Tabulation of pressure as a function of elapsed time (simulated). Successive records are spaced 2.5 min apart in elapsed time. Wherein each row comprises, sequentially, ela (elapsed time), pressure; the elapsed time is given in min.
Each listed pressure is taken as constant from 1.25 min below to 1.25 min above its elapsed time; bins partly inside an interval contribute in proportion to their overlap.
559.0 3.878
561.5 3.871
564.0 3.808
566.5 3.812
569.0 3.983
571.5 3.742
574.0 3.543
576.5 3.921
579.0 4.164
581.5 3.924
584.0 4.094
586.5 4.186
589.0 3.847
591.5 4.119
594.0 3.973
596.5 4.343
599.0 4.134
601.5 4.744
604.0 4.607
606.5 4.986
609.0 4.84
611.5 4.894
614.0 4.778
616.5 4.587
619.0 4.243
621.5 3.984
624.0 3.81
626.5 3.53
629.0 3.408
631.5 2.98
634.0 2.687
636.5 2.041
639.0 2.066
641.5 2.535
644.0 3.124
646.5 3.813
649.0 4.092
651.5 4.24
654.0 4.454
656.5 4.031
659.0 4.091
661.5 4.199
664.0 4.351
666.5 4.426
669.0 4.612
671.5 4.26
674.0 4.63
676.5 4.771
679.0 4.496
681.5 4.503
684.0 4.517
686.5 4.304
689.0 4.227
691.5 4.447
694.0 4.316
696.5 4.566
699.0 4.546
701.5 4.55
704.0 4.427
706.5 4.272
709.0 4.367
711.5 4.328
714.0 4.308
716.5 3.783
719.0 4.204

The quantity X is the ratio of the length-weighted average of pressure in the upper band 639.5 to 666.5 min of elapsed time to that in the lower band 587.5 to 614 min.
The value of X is 0.87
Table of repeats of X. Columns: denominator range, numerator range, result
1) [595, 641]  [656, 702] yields 1.13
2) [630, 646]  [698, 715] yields 1.66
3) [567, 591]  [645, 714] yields 1.11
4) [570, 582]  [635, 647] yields 0.69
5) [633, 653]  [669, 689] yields 1.45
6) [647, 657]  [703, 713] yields 1.04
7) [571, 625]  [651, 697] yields 1.03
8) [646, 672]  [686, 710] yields 1.04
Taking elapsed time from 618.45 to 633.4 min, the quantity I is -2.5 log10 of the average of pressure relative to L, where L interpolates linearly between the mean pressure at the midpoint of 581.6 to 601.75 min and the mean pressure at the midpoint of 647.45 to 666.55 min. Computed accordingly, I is 0.16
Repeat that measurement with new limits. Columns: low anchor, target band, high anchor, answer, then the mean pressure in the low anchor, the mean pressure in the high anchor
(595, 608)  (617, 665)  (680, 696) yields 0.246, 4.56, 4.4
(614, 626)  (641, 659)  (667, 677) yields 0.149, 4.18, 4.54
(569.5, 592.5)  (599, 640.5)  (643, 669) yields 0.039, 3.95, 4.12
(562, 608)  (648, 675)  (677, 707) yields 0.010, 4.11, 4.44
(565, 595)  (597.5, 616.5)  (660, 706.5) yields -0.155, 3.94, 4.45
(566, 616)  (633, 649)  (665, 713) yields 0.471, 4.24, 4.45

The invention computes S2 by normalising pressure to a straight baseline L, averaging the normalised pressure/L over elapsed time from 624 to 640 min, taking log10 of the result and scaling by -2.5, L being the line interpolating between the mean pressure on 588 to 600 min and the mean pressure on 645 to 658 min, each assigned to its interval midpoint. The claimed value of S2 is 0.38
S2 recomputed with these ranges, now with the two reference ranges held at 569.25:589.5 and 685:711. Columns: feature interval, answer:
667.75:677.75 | -0.07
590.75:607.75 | -0.11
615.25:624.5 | -0.02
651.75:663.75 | 0.01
